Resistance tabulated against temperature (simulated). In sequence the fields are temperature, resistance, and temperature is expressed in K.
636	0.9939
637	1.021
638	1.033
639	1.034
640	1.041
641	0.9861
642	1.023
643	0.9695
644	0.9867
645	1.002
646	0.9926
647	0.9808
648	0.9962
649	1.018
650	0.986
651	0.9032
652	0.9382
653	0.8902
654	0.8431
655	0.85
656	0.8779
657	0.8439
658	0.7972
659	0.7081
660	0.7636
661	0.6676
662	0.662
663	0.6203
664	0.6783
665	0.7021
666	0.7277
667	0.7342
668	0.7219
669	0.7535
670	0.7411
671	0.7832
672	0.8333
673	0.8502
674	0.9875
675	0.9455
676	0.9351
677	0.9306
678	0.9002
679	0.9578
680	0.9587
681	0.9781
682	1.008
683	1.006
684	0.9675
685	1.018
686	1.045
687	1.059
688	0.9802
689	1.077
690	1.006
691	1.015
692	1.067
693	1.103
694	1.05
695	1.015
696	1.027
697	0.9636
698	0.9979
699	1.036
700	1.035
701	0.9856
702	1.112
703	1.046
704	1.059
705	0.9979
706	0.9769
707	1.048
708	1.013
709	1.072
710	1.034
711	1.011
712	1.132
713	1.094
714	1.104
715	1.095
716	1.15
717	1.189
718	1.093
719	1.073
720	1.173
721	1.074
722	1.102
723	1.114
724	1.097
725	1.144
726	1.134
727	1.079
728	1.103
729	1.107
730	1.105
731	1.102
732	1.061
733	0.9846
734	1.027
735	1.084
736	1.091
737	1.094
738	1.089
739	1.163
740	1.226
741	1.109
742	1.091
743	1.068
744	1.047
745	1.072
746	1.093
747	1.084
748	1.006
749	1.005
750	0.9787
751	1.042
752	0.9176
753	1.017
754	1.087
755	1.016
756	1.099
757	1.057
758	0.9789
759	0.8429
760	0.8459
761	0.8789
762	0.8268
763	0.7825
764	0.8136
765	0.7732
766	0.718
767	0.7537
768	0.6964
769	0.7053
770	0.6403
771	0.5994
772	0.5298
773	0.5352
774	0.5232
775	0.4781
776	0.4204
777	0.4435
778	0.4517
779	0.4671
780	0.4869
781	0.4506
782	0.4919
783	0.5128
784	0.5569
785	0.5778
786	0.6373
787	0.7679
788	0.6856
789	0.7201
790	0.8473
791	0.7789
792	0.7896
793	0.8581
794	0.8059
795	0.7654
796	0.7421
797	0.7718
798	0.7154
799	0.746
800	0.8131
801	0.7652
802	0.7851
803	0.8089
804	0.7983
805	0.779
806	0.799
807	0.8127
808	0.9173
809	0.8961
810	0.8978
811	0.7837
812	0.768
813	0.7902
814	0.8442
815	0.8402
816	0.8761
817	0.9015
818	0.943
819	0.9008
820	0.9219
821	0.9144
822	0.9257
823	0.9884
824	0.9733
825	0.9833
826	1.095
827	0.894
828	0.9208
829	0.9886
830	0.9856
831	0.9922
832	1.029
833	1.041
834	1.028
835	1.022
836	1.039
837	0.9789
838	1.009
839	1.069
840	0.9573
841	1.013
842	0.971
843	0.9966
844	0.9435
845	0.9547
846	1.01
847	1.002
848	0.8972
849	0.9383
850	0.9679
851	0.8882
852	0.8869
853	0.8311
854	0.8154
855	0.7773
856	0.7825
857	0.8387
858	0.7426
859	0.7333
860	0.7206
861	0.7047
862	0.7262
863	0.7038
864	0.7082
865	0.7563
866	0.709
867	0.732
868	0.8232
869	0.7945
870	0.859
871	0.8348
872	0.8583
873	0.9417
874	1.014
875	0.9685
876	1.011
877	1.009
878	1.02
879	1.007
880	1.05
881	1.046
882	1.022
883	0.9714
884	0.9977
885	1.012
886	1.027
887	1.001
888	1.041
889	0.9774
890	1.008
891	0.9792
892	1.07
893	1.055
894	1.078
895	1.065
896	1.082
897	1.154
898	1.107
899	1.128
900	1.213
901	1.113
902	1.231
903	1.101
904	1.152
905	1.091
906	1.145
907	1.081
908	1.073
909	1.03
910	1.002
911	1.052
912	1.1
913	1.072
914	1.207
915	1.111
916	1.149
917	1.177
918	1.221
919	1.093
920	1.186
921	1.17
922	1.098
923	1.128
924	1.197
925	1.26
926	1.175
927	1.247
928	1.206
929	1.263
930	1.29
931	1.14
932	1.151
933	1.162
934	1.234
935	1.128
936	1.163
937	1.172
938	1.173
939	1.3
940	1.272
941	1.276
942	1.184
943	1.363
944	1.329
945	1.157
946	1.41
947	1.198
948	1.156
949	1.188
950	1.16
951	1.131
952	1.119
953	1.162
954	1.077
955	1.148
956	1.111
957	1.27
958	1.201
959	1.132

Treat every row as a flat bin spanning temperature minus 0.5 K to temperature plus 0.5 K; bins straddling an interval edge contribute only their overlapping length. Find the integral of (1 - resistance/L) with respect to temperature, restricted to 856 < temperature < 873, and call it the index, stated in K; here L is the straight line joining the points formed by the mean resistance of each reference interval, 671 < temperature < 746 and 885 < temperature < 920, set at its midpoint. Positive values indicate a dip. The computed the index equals 4.9 K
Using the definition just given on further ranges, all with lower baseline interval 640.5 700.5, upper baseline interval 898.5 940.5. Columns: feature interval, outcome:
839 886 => 8.92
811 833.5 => 2.85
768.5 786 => 8.48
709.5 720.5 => -1.67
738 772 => 2.03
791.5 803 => 2.87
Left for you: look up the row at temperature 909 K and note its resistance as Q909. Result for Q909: 1.03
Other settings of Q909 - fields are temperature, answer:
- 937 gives 1.172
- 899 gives 1.128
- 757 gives 1.057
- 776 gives 0.4204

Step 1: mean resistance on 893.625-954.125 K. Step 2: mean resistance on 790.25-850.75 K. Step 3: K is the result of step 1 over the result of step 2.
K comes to 1.29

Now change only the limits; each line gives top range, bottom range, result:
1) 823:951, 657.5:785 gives 1.13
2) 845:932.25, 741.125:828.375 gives 1.24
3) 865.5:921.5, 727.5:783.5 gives 1.20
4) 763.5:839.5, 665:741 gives 0.77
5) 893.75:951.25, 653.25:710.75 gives 1.27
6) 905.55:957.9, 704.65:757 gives 1.09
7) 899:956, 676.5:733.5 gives 1.11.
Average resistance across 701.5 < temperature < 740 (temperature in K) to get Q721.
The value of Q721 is 1.09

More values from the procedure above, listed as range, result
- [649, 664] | 0.813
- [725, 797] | 0.852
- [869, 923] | 1.06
